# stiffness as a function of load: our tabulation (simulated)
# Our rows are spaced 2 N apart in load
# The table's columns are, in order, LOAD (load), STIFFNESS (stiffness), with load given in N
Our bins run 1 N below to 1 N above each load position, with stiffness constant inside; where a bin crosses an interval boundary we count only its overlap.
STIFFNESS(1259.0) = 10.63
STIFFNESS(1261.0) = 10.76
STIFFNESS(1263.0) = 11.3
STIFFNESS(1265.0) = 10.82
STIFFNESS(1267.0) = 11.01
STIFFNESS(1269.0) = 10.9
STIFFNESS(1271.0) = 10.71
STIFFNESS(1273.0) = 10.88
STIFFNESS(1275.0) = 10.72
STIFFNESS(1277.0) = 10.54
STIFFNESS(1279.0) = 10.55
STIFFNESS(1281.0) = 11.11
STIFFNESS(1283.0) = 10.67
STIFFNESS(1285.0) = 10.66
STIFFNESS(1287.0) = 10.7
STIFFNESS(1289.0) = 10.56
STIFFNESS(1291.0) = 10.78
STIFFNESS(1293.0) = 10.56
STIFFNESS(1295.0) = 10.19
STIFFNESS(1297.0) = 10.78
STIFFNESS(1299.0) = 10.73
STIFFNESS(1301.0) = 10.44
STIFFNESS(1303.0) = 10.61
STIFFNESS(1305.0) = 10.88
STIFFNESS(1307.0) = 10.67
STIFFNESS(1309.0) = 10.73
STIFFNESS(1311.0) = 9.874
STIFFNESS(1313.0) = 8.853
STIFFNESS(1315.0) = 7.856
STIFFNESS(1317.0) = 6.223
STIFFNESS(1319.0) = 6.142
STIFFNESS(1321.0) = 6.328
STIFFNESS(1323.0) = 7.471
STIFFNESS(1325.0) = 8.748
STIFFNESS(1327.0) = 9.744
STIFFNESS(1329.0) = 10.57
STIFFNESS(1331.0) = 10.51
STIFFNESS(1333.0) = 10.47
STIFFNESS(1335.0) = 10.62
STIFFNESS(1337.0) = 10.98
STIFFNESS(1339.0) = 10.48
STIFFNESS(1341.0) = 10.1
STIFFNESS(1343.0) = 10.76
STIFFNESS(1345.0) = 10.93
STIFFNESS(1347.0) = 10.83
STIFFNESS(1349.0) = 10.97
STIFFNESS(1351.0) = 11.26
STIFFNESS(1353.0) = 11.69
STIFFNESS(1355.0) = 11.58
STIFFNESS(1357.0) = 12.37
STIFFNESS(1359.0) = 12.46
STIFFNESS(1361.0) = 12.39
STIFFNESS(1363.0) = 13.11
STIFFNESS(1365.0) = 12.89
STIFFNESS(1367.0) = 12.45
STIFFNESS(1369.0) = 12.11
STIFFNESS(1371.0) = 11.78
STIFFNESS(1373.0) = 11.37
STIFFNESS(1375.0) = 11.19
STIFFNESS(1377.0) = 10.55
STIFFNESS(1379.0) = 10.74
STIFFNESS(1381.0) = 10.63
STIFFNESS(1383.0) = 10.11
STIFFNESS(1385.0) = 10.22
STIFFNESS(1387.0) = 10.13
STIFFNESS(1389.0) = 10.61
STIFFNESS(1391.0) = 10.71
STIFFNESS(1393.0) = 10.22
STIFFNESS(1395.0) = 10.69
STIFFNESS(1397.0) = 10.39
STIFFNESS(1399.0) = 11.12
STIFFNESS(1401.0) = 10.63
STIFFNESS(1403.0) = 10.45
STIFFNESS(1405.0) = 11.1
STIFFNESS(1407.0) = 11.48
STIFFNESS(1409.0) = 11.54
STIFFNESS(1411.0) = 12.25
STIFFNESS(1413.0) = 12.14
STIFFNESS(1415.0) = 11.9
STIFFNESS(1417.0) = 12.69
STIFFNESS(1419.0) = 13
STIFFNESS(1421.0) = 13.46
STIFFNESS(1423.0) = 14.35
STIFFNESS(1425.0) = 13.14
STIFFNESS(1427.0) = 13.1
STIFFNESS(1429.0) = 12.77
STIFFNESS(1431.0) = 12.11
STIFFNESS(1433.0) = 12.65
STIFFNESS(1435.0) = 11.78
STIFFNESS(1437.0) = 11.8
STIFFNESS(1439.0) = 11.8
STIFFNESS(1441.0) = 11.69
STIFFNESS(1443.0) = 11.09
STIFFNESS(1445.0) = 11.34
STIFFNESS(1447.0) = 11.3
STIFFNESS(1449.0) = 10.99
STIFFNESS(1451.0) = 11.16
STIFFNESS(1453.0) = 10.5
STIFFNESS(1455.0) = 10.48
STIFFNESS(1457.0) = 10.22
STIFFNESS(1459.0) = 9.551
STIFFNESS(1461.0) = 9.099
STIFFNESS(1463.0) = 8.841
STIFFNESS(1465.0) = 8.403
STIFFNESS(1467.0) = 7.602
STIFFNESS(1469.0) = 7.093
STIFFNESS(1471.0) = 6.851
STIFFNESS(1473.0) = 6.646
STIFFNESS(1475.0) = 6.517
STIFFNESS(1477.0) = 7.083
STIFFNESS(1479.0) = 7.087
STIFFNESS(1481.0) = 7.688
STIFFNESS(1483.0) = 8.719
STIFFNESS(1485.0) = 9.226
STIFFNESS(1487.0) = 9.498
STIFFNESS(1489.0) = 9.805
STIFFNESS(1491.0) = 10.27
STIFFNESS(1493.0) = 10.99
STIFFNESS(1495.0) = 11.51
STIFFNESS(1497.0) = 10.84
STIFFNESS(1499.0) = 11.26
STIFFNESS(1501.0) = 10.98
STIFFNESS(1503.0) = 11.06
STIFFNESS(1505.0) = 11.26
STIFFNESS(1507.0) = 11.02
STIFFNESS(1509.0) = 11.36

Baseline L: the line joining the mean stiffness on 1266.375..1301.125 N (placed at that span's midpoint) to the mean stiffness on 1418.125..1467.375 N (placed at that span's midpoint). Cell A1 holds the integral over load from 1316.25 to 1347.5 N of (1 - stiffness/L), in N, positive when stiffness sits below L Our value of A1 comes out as 4.2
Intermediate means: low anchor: 10.7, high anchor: 11.3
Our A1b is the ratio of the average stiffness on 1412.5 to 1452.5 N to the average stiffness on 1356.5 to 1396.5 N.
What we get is 1.1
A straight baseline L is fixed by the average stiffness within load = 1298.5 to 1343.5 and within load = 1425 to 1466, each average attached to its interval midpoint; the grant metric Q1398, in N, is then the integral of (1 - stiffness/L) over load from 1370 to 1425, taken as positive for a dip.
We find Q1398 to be -4.5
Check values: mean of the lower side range 9.53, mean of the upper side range 11.1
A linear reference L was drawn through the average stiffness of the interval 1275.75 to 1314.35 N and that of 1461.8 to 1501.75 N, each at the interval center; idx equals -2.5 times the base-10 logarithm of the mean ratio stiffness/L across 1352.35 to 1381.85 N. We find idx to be -0.20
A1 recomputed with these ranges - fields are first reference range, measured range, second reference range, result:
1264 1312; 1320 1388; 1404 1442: 3.93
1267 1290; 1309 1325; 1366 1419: 4.51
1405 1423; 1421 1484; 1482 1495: 5.69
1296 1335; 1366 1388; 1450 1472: -4.22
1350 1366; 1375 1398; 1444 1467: 2.18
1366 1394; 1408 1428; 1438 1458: -3.20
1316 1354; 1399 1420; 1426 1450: -0.76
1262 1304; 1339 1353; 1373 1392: -0.28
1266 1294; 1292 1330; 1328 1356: 5.11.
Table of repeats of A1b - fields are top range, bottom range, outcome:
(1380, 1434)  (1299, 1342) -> 1.23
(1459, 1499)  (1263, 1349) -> 0.86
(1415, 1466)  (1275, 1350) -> 1.15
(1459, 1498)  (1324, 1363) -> 0.79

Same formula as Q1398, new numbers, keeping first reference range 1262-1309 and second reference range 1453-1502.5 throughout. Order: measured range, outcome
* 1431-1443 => -3.1 N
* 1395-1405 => -1.0 N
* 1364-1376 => -2.4 N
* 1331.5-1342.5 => -0.3 N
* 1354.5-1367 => -3.0 N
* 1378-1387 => -0.5 N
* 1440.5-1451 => -2.1 N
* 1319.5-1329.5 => 2.0 N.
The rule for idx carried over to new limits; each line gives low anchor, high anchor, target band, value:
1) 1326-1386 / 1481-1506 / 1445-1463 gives 0.02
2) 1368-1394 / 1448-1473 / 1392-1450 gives -0.19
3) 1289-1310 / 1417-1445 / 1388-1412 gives 0.11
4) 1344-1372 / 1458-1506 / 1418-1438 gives -0.24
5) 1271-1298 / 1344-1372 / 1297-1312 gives 0.04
